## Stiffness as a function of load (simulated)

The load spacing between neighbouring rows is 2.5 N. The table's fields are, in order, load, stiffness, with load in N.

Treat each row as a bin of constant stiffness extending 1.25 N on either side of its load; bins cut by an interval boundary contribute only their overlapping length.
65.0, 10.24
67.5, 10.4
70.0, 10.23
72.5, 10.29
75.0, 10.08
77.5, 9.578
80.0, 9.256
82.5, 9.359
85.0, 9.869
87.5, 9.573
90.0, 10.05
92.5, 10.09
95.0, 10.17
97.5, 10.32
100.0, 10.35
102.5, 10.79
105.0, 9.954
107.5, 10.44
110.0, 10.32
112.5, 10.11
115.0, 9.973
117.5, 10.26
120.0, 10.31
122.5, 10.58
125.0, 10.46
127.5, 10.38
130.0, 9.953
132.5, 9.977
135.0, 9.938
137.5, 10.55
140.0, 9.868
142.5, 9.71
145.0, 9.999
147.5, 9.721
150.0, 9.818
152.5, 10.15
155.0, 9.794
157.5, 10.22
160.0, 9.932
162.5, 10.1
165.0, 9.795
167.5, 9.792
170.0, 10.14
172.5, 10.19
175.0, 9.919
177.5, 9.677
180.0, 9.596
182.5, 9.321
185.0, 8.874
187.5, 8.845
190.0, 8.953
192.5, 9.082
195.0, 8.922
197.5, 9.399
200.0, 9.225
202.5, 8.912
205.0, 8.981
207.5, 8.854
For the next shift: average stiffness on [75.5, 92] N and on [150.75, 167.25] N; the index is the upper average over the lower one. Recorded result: 1.03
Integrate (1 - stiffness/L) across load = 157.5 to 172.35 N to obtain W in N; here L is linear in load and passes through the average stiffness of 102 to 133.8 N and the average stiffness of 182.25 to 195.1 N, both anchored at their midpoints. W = -0.9 N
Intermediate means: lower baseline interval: 10.3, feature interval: 9.99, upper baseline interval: 8.98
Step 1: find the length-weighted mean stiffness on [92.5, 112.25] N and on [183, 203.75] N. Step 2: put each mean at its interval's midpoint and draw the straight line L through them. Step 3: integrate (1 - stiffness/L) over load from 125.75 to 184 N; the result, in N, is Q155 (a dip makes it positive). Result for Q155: -2.22 N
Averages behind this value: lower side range 10.3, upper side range 9.04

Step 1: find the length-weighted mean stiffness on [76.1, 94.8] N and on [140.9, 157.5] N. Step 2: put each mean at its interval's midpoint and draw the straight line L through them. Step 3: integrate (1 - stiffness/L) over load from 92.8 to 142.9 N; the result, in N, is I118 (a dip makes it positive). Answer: -2.2 N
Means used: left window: 9.71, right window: 9.89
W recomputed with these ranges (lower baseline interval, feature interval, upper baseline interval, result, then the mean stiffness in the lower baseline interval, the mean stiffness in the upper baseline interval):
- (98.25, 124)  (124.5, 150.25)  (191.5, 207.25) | -0.23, 10.3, 9.07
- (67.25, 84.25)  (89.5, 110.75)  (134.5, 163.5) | -0.83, 9.85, 9.98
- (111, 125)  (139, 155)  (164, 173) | 0.35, 10.3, 9.97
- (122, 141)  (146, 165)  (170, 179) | 0.21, 10.2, 9.95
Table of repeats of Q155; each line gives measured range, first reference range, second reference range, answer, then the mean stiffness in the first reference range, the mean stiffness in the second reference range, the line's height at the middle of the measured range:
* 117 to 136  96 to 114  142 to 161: -0.2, 10.3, 9.93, 10.1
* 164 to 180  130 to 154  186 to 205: -0.8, 9.97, 9.04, 9.45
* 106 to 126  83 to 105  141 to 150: -0.6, 10.1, 9.81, 9.98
